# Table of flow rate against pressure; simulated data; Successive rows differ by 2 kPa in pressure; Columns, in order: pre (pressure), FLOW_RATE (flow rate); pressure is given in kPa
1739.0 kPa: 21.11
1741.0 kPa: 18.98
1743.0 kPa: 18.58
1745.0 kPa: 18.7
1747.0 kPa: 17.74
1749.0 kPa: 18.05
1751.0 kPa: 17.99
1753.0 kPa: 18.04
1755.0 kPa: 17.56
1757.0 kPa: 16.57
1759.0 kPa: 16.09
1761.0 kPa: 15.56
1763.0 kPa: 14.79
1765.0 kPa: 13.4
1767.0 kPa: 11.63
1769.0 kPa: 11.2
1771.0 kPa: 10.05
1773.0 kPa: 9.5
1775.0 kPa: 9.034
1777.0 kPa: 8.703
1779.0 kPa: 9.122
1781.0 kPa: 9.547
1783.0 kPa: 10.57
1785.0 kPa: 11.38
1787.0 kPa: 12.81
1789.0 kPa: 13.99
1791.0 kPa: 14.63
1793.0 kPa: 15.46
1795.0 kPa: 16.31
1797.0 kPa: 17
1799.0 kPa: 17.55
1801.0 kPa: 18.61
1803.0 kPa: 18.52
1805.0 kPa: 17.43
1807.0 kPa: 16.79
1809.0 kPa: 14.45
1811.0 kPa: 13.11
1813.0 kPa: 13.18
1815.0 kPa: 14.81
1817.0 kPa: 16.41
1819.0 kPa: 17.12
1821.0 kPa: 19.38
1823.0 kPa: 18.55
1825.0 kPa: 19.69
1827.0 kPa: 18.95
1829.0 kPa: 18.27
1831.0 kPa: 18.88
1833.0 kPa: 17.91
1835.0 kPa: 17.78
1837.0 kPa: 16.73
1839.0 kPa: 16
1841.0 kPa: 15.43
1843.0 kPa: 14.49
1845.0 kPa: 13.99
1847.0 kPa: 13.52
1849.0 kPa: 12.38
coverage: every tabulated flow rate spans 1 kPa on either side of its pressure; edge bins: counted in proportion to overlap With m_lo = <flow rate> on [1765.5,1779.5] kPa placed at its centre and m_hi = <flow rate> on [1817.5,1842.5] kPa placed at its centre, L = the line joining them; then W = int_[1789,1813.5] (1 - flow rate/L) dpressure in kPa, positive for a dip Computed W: -3.9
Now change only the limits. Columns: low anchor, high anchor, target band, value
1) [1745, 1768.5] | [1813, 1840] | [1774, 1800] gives 6.2 kPa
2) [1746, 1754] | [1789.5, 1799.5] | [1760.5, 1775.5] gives 4.7 kPa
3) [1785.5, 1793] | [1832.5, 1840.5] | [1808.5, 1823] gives -0.1 kPa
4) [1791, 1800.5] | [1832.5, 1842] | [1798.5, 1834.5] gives -1.3 kPa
